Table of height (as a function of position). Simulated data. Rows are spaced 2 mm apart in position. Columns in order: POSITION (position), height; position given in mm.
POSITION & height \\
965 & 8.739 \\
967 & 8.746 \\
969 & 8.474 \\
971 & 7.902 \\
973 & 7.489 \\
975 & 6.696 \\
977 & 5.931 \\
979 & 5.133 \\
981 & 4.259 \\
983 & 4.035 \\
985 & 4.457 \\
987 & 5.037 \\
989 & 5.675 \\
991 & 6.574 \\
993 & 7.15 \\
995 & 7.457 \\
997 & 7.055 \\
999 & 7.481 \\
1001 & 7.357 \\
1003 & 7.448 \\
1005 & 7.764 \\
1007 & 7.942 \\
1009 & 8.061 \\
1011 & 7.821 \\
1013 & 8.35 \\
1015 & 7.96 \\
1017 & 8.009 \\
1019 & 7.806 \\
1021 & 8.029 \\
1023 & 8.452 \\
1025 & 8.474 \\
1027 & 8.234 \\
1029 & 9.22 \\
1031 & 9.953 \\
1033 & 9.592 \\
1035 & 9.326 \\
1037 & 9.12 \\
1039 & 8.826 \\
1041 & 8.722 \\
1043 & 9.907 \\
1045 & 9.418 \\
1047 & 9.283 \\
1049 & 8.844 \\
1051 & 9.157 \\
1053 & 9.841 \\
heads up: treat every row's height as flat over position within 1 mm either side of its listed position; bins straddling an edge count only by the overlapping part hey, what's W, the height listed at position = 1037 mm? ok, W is 9.12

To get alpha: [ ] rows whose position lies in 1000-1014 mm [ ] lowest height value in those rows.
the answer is 7.357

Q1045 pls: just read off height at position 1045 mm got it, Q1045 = 9.418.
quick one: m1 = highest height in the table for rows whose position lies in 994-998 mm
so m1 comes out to 7.457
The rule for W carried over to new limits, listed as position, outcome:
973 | 7.489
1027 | 8.234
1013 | 8.35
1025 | 8.474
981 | 4.259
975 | 6.696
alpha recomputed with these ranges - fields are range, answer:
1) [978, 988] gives 4.035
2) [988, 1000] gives 5.675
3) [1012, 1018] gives 7.96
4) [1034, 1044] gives 8.722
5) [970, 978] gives 5.931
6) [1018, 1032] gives 7.806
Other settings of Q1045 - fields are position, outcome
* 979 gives 5.133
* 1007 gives 7.942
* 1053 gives 9.841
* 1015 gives 7.96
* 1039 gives 8.826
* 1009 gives 8.061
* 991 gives 6.574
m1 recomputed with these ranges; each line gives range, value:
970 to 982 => 7.902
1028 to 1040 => 9.953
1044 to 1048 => 9.418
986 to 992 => 6.574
